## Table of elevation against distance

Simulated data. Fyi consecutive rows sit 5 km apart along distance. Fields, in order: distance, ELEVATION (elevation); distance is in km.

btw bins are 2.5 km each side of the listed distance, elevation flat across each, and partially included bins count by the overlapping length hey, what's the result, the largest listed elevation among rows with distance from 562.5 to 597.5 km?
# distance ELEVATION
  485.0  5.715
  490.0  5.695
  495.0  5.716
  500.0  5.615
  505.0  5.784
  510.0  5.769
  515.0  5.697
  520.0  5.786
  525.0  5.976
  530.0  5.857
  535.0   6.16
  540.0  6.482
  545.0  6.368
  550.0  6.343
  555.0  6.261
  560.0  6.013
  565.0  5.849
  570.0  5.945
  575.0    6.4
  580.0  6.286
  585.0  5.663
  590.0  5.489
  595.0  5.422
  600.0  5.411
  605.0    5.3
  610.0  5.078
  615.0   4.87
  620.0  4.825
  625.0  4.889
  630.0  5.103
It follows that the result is 6.4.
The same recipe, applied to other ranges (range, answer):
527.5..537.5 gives 6.16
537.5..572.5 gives 6.482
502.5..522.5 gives 5.786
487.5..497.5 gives 5.716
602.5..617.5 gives 5.3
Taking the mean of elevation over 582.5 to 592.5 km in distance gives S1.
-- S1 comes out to 5.58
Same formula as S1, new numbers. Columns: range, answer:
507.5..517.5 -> 5.73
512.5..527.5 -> 5.82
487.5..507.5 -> 5.7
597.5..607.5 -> 5.36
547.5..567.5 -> 6.12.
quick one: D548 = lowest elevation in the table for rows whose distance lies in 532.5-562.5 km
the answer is 6.013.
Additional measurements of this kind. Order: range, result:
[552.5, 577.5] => 5.849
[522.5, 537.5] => 5.857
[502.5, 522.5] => 5.697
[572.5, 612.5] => 5.078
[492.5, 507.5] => 5.615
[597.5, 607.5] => 5.3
